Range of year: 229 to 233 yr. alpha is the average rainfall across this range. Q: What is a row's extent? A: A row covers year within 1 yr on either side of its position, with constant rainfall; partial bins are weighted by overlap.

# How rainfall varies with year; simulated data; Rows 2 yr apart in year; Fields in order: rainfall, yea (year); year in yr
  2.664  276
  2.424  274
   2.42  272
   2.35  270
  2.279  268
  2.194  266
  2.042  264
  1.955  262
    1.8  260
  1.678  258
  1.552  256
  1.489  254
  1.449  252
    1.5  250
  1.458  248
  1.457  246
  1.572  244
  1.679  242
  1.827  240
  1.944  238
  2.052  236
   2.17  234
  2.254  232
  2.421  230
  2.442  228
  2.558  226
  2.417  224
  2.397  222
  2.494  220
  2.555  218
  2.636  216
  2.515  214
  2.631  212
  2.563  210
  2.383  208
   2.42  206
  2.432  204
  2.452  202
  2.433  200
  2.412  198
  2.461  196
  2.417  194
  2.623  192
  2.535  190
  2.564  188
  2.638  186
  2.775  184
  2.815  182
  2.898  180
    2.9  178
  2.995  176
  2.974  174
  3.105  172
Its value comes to 2.34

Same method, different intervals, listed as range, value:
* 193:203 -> 2.43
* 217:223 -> 2.48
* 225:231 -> 2.47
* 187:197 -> 2.52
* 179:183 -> 2.86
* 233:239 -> 2.06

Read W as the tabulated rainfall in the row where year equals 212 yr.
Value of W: 2.631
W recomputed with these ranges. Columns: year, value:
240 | 1.827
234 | 2.17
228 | 2.442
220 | 2.494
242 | 1.679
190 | 2.535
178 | 2.9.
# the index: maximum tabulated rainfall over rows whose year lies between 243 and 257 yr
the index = 1.572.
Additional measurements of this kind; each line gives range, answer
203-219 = 2.636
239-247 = 1.827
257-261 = 1.8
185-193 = 2.638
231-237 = 2.254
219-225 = 2.494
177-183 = 2.9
